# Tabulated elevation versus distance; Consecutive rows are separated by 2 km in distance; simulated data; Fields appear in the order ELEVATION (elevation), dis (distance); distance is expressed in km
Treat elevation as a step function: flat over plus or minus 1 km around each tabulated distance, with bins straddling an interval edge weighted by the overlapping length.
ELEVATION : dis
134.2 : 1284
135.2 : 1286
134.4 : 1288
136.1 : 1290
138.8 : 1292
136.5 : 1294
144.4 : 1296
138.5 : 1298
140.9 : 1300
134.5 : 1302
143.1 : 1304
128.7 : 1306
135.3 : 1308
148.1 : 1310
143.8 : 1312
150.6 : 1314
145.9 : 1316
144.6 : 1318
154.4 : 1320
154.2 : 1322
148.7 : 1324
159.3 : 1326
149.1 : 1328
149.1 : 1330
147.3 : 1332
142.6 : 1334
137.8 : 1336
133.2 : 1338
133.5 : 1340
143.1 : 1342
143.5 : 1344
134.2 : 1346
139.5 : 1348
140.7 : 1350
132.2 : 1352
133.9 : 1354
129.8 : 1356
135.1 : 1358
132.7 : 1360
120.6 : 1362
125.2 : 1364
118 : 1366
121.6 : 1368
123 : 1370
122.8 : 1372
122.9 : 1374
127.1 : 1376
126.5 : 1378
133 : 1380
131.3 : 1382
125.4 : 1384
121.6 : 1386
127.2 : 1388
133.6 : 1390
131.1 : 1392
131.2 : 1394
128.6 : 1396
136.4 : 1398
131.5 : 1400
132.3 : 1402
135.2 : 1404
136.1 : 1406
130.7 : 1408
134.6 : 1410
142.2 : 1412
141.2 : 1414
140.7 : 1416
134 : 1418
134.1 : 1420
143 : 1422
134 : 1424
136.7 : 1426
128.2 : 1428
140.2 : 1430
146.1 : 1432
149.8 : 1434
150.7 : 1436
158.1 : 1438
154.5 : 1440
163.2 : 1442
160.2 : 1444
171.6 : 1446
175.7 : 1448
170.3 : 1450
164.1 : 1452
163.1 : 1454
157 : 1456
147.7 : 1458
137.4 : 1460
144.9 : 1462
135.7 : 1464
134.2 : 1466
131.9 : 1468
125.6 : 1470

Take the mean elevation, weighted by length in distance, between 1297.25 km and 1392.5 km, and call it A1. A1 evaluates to 136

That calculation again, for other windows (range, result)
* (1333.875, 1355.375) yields 137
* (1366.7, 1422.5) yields 131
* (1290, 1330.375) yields 144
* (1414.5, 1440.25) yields 142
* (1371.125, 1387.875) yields 126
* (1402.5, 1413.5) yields 136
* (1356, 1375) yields 125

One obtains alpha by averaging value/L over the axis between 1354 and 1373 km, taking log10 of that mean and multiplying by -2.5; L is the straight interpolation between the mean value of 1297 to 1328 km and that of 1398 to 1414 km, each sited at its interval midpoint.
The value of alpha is 0.11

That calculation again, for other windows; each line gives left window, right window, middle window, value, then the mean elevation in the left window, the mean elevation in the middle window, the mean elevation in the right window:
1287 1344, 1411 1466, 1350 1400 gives 0.14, 143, 128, 149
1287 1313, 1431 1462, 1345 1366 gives 0.11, 139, 132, 158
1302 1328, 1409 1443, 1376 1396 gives 0.12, 146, 129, 143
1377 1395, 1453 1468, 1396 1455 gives -0.06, 129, 146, 145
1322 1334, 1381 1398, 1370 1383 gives 0.06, 150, 127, 129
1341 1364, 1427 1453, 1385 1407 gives 0.11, 135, 131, 156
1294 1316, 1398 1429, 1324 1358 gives -0.01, 141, 141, 136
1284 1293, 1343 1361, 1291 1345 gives -0.06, 136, 143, 136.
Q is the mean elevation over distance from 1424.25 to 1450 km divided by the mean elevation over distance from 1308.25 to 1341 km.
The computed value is 1.0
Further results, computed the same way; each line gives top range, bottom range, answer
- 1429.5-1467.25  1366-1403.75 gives 1.20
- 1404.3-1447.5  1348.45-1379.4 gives 1.13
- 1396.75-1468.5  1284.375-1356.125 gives 1.03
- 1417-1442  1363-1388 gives 1.15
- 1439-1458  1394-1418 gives 1.21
